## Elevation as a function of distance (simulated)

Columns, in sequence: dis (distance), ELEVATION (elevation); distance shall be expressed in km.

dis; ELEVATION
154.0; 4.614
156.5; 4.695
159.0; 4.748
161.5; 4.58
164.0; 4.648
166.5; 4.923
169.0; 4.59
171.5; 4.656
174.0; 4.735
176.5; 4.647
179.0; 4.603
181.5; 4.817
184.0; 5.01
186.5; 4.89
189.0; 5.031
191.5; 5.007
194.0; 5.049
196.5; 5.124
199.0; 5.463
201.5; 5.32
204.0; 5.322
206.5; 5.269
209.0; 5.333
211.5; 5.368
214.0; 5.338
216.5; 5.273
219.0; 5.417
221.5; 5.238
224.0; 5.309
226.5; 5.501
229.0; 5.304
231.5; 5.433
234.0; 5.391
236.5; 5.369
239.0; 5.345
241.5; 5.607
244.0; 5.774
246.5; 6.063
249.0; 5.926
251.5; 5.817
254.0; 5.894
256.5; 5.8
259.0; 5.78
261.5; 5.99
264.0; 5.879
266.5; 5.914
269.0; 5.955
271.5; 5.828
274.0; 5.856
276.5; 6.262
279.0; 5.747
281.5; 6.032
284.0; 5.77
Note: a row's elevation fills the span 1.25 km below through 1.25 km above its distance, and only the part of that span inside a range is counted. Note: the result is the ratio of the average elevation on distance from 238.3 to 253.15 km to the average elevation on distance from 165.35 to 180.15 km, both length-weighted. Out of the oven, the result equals 1.2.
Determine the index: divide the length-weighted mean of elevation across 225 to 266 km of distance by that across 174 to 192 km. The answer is 1.17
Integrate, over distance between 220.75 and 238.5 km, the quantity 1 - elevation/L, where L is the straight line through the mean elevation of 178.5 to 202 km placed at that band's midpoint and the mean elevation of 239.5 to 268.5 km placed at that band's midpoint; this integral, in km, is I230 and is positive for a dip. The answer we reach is 0.5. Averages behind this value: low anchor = 5.04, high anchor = 5.85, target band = 5.37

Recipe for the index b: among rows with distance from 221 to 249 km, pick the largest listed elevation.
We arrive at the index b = 6.063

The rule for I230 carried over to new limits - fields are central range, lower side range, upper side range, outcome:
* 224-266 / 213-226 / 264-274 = -0.4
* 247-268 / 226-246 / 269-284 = -0.6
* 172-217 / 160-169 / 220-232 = -0.5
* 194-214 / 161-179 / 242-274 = -0.6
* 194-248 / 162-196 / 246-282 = -0.5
